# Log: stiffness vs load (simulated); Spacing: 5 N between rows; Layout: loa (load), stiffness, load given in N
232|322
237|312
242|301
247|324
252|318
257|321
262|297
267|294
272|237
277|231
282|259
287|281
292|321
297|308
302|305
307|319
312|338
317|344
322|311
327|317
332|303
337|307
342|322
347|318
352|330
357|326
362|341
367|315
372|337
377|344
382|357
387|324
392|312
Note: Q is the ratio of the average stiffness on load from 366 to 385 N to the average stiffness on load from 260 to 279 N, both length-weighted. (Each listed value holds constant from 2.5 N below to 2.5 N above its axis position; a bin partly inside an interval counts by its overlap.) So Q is 1.28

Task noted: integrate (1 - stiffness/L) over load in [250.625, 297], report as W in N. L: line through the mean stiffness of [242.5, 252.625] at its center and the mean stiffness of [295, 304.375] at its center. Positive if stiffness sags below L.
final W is 4.0 N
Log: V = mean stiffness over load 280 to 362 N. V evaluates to 314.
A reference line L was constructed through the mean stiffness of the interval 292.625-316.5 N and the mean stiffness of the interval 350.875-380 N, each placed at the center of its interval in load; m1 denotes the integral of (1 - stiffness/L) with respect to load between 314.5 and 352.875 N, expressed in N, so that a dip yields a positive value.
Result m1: 0.9 N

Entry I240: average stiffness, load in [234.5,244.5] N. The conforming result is 306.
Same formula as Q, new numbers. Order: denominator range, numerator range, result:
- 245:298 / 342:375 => 1.13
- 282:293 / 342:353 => 1.12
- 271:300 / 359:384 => 1.23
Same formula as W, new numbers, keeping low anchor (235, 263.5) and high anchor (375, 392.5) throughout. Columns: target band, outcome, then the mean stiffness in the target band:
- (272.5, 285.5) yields 2.9 N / 247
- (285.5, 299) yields 0.7 N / 305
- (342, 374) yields 0.5 N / 327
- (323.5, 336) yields 0.7 N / 310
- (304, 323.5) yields -0.2 N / 328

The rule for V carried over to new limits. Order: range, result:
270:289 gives 252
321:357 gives 316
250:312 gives 293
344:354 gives 324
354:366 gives 331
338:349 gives 318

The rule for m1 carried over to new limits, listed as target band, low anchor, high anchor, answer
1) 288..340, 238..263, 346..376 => 1.0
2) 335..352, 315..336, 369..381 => 0.4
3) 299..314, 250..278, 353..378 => -0.7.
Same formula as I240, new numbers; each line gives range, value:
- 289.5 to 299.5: 314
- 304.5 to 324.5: 328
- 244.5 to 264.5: 315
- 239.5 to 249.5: 312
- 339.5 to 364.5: 327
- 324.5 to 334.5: 310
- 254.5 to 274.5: 287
